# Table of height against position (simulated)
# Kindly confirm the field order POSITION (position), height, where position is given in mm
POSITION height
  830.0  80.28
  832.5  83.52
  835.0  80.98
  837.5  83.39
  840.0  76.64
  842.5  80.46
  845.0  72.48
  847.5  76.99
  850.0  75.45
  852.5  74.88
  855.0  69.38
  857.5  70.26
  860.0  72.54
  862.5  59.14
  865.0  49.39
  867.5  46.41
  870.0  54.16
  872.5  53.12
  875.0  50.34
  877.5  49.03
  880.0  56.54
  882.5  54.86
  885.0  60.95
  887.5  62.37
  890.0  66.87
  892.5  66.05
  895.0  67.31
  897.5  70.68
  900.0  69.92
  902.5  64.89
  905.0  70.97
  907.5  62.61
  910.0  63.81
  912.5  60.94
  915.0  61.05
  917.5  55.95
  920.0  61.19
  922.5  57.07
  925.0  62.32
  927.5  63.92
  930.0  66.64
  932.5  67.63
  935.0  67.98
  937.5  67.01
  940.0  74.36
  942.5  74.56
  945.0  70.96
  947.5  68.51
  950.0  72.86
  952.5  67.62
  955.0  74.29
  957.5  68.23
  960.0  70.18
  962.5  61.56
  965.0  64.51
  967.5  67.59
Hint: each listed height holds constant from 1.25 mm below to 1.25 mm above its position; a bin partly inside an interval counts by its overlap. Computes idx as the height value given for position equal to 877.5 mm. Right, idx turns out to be 49.03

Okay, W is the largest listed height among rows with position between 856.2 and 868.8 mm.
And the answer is 72.54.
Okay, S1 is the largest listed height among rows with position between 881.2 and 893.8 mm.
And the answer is 66.87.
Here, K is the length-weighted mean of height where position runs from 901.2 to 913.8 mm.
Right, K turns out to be 64.7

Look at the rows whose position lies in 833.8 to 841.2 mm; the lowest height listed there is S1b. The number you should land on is 76.64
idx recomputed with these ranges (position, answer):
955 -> 74.29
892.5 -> 66.05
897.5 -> 70.68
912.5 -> 60.94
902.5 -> 64.89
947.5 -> 68.51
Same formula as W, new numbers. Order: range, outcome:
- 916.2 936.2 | 67.98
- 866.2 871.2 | 54.16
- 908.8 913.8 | 63.81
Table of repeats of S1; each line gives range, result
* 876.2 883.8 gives 56.54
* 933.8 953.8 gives 74.56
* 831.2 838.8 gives 83.52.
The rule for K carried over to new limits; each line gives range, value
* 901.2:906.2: 67.9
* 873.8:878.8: 49.7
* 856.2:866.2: 62.9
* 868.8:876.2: 52.5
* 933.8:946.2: 71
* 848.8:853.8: 75.1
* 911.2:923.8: 59.3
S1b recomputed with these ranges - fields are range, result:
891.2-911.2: 62.61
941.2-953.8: 67.62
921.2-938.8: 57.07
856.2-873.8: 46.41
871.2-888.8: 49.03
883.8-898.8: 60.95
